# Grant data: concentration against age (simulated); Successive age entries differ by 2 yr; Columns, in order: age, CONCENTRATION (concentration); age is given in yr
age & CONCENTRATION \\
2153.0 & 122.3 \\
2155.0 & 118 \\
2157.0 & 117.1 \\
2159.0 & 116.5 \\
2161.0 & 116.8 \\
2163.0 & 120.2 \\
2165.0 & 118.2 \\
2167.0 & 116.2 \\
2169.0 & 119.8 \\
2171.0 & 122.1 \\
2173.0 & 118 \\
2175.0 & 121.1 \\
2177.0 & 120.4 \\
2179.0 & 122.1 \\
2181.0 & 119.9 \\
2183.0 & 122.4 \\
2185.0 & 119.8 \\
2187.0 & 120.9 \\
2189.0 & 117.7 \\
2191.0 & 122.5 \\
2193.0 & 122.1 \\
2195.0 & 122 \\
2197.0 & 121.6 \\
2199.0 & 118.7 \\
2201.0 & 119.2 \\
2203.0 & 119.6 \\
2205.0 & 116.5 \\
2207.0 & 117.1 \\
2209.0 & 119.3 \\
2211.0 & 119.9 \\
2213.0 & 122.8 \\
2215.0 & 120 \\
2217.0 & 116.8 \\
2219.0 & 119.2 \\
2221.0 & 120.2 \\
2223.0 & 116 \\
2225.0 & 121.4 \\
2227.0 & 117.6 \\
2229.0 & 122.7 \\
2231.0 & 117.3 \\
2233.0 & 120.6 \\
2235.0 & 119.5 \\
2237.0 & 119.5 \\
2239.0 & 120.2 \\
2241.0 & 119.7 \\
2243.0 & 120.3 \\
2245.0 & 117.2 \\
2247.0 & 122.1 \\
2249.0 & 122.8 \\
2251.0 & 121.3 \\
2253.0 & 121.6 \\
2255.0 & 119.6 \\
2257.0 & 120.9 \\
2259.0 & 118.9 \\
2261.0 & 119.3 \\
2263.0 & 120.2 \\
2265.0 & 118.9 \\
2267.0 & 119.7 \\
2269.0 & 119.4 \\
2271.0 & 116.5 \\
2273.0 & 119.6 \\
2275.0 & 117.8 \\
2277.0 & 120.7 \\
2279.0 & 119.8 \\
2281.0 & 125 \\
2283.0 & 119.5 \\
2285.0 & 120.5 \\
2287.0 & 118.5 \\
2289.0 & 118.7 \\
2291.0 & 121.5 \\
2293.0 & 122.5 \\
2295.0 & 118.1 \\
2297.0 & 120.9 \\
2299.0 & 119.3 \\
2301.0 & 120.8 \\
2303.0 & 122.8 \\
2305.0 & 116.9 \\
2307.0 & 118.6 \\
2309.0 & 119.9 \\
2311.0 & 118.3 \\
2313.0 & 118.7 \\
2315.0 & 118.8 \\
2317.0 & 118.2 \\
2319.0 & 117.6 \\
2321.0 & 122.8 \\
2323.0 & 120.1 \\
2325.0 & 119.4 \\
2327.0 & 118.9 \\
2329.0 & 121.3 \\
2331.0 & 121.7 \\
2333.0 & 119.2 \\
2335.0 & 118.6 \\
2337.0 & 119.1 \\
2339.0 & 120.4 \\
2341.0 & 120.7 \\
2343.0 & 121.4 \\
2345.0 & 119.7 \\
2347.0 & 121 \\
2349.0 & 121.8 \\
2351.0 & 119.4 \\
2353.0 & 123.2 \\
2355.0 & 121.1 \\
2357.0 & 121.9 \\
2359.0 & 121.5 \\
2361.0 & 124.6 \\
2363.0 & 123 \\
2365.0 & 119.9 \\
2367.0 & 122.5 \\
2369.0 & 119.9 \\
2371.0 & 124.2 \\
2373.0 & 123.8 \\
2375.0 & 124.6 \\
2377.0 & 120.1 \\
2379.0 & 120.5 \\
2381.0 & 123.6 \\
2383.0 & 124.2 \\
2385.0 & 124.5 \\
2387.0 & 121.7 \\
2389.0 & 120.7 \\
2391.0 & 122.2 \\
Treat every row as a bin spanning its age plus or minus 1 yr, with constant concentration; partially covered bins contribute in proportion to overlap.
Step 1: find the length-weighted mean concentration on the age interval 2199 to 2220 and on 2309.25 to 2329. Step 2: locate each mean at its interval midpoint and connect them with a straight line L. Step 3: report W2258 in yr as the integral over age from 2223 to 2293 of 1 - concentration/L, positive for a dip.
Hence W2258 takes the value -0.5 yr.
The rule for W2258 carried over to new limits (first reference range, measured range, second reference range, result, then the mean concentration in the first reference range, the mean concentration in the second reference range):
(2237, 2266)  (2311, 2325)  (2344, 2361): 0.2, 120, 121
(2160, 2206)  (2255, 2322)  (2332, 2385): 0.7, 120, 122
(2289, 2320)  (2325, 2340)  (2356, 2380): 0.1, 120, 122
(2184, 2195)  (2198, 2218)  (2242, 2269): 0.3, 121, 120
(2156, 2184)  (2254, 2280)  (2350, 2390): 0.3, 119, 122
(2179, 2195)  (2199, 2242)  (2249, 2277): 0.4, 121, 120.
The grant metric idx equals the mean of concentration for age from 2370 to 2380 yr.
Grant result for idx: 123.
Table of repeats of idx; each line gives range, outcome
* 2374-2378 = 122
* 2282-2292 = 120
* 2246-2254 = 122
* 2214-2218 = 118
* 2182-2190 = 120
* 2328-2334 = 121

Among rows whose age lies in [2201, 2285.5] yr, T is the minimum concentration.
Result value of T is 116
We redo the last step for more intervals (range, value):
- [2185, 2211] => 116.5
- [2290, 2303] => 118.1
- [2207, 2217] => 116.8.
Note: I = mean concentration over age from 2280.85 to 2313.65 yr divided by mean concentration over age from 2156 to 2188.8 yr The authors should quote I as 1.00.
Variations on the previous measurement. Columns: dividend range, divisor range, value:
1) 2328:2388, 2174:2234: 1.01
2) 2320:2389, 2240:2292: 1.01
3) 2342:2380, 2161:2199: 1.01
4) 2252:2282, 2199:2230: 1.01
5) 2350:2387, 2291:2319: 1.02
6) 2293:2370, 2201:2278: 1.01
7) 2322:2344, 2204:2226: 1.01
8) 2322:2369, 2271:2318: 1.01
